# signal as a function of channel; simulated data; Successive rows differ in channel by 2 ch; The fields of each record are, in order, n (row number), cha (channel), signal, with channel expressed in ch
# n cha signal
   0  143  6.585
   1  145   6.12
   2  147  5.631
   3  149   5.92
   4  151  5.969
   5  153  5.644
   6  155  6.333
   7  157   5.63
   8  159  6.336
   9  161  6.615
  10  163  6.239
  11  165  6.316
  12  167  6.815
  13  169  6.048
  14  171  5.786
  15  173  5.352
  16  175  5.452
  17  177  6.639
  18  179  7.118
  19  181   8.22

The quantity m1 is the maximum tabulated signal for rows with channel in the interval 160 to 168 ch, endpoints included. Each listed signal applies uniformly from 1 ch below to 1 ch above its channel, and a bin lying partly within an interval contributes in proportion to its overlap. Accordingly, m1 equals 6.815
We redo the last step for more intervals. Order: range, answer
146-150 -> 5.92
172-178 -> 6.639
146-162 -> 6.615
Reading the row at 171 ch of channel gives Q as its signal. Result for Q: 5.786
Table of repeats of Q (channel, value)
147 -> 5.631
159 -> 6.336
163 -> 6.239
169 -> 6.048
